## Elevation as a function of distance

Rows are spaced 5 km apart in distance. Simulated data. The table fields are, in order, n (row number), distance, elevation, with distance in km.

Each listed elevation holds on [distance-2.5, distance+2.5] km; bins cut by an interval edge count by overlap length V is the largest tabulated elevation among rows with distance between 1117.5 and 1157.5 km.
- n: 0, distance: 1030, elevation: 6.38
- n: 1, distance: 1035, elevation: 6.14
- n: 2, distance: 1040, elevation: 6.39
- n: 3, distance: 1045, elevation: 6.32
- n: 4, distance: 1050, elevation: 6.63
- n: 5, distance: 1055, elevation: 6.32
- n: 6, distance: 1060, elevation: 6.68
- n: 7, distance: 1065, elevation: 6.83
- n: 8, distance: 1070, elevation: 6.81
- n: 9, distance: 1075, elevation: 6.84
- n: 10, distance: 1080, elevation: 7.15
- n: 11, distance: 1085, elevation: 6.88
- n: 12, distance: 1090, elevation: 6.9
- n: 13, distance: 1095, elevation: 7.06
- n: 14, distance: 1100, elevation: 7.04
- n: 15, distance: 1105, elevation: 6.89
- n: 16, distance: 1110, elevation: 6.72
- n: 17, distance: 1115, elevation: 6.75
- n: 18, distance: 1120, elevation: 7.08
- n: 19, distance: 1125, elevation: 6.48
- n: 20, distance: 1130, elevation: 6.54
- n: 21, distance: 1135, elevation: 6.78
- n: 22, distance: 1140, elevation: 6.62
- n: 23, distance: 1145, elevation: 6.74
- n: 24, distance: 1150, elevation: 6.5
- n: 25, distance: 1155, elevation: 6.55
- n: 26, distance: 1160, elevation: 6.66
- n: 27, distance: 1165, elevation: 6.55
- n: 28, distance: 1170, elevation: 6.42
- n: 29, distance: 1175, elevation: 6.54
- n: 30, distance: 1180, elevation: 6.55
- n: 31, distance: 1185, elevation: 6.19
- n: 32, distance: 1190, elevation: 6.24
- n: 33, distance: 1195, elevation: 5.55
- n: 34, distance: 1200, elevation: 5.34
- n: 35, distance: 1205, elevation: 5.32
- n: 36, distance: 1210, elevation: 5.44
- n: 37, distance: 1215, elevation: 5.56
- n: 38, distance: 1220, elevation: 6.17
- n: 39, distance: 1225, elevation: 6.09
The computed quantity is 7.08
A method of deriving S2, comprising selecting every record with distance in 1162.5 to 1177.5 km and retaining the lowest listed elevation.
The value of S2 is 6.42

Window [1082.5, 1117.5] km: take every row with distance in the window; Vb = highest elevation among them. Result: 7.06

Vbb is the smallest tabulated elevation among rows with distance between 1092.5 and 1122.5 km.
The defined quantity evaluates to 6.72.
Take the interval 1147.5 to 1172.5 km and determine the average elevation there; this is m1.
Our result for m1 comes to 6.54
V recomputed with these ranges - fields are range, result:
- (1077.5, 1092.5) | 7.15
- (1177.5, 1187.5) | 6.55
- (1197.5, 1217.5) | 5.56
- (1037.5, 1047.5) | 6.39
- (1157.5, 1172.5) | 6.66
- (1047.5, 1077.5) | 6.84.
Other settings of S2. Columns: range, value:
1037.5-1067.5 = 6.32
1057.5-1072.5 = 6.68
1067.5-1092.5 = 6.81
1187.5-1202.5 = 5.34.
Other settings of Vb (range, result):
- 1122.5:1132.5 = 6.54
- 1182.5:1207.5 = 6.24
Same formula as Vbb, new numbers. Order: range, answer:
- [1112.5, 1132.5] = 6.48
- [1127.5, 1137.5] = 6.54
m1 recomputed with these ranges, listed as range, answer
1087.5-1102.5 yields 7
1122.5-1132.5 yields 6.51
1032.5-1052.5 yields 6.37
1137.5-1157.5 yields 6.6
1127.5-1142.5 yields 6.65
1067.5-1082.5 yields 6.93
